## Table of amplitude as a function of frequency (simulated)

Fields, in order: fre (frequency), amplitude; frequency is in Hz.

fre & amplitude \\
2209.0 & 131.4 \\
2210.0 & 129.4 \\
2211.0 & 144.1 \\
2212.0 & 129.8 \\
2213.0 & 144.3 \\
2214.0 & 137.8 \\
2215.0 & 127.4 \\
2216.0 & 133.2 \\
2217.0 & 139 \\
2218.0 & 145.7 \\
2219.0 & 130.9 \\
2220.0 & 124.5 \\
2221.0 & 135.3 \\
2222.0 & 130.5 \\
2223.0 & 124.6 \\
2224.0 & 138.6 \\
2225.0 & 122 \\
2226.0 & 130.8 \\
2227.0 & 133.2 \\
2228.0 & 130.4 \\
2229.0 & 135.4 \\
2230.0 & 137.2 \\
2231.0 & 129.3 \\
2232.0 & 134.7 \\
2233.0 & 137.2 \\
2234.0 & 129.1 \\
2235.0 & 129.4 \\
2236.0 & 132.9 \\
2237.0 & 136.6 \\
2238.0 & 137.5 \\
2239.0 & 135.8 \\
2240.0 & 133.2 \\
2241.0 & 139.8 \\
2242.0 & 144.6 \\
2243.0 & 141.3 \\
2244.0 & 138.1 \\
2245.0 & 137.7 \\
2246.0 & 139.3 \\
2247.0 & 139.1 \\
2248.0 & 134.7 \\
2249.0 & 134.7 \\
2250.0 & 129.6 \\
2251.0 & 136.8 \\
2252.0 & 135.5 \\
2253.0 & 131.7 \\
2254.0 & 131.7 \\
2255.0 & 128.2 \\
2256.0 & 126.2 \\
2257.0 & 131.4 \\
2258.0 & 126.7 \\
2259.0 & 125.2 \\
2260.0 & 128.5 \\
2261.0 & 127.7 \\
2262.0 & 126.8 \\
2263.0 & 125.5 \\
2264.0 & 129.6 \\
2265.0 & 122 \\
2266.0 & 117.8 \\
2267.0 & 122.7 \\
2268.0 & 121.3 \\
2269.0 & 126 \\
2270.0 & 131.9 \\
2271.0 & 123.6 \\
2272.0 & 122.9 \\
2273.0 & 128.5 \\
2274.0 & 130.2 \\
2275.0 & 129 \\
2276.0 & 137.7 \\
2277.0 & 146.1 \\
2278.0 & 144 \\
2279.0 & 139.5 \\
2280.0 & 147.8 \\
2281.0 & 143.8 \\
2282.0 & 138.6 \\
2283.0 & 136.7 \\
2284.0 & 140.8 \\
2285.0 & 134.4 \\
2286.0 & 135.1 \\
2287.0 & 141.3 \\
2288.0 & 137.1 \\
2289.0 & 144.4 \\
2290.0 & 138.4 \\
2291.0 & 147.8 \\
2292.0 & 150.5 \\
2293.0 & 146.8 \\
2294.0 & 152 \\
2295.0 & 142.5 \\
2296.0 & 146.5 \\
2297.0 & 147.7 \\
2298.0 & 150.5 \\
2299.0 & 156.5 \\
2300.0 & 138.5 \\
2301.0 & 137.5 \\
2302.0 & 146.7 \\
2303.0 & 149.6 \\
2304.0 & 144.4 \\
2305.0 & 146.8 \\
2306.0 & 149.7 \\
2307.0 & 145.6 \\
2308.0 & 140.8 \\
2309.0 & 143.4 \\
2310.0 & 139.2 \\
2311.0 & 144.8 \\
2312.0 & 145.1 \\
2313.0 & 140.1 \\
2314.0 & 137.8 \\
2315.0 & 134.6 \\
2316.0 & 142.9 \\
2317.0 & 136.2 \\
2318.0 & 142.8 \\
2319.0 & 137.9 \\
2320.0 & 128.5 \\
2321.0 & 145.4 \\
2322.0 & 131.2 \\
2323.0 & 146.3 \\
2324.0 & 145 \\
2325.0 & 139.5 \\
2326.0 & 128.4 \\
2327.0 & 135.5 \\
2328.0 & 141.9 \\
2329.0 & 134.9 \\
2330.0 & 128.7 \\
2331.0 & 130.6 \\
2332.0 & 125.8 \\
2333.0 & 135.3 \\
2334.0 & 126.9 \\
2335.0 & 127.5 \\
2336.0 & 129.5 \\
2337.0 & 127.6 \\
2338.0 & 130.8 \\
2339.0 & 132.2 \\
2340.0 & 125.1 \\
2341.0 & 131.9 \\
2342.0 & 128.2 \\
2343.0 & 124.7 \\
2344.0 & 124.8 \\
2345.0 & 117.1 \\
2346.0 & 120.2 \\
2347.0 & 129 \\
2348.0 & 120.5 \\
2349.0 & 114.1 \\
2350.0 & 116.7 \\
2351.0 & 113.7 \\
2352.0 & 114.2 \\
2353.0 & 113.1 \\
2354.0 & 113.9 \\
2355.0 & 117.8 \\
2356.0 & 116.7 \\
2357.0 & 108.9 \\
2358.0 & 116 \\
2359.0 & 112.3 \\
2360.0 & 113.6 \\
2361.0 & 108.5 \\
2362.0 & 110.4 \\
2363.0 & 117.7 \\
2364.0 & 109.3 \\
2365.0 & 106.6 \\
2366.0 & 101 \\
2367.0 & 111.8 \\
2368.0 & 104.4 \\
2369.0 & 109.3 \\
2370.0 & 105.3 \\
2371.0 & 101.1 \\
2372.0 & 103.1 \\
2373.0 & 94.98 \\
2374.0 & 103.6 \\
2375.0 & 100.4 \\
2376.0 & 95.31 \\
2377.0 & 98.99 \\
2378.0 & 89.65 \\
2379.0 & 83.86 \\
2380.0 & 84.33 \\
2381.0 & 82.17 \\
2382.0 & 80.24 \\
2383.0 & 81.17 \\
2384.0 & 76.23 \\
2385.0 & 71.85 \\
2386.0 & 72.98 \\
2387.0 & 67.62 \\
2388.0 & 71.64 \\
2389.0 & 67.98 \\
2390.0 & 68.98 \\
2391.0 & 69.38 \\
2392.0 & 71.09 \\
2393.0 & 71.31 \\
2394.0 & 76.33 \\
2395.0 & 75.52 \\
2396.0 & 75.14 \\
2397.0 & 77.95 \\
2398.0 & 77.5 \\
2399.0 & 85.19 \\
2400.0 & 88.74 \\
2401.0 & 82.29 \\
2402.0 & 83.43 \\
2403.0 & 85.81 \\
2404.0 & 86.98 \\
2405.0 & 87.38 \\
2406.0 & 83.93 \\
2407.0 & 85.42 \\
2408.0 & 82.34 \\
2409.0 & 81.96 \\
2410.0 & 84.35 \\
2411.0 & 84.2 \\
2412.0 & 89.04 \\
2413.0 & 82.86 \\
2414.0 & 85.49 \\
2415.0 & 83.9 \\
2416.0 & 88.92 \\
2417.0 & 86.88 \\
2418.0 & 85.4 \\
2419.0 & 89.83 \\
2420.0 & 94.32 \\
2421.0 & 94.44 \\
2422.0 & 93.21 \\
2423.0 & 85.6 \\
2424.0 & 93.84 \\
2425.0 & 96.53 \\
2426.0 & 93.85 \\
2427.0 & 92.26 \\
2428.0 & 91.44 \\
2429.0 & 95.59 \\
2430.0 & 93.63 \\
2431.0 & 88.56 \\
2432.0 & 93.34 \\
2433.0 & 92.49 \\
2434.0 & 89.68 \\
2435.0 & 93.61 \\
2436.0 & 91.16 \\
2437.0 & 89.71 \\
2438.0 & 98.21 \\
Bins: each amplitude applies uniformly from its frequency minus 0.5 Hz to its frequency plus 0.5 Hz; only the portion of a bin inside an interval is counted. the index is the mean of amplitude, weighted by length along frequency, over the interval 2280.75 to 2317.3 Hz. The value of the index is 143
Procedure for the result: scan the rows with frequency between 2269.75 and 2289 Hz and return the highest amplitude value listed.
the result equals 147.8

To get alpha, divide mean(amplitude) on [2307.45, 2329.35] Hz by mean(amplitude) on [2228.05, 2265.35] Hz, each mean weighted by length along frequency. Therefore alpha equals 1.05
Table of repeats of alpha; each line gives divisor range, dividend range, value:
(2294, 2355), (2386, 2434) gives 0.63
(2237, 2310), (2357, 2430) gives 0.65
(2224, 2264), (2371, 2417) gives 0.62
